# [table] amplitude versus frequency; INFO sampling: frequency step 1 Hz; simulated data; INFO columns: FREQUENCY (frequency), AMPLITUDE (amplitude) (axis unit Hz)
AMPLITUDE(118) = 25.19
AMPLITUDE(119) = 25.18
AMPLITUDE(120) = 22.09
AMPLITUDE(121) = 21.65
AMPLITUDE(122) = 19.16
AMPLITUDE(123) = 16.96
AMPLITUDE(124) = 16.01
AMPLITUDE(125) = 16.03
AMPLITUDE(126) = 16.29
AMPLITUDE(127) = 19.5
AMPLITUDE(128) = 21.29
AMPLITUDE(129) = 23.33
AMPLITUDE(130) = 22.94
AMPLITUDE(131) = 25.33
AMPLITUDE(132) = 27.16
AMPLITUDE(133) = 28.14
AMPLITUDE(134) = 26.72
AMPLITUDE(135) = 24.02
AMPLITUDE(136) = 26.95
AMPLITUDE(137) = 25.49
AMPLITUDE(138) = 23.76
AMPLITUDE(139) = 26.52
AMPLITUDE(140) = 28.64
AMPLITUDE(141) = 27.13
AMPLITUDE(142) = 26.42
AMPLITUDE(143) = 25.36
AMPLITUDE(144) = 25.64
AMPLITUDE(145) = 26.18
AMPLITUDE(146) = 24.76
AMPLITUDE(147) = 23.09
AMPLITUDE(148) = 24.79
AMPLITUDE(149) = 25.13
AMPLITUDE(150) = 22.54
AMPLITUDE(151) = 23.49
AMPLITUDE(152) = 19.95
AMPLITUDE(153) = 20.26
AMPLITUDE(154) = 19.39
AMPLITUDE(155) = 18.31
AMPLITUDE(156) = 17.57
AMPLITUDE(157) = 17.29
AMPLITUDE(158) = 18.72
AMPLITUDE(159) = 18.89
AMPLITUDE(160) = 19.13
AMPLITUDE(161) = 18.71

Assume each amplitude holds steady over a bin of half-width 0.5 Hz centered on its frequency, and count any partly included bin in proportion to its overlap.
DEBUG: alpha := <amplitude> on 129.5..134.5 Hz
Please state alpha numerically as 26.1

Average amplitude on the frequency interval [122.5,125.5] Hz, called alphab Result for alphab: 16.3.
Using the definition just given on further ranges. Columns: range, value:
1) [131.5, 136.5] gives 26.6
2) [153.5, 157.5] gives 18.1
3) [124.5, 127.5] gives 17.3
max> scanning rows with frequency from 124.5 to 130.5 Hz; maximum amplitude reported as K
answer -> 23.33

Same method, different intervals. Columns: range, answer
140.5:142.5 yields 27.13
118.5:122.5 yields 25.18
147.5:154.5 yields 25.13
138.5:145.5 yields 28.64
